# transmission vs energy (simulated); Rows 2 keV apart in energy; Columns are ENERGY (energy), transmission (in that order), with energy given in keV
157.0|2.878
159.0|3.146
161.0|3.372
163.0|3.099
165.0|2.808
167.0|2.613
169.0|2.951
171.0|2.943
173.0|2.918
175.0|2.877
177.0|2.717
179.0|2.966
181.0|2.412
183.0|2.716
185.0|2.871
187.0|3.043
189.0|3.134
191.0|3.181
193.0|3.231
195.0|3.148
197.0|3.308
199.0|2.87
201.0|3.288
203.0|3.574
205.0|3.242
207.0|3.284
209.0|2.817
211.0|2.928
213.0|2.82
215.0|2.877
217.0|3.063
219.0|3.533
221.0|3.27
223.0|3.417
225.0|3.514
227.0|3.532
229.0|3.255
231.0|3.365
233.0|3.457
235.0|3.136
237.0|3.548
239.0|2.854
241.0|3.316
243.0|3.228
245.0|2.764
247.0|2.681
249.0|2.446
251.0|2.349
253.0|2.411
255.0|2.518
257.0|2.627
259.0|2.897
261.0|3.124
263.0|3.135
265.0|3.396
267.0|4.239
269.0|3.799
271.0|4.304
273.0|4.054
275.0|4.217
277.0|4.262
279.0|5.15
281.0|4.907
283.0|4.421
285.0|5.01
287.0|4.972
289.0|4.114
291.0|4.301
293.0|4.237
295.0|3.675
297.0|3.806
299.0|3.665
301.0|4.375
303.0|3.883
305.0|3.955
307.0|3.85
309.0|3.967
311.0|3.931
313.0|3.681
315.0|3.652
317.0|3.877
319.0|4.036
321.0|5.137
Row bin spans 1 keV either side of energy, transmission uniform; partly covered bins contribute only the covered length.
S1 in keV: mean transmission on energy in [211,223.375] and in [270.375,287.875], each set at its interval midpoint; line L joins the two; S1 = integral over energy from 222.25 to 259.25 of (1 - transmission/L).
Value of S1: 6.3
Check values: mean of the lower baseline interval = 3.13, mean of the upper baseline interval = 4.59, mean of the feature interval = 3.02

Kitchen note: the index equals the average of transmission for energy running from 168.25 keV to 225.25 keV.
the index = 3.06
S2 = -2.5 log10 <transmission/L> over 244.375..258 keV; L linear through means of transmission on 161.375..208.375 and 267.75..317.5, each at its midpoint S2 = 0.42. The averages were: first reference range 3.01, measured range 2.54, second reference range 4.17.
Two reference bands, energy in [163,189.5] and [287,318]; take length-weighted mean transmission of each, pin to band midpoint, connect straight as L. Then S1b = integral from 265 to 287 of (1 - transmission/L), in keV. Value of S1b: -4.0 keV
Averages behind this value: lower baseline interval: 2.85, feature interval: 4.41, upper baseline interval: 3.96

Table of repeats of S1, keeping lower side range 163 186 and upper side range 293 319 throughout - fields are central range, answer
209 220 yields 0.40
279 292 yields -3.32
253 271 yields 1.52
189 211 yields -1.18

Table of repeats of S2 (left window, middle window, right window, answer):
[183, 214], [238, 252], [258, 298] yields 0.29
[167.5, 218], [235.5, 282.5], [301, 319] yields 0.03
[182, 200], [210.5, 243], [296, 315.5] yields 0.02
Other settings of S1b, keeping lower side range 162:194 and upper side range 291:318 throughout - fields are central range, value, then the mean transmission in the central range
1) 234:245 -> 0.7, 3.18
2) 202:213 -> 0.0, 3.14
